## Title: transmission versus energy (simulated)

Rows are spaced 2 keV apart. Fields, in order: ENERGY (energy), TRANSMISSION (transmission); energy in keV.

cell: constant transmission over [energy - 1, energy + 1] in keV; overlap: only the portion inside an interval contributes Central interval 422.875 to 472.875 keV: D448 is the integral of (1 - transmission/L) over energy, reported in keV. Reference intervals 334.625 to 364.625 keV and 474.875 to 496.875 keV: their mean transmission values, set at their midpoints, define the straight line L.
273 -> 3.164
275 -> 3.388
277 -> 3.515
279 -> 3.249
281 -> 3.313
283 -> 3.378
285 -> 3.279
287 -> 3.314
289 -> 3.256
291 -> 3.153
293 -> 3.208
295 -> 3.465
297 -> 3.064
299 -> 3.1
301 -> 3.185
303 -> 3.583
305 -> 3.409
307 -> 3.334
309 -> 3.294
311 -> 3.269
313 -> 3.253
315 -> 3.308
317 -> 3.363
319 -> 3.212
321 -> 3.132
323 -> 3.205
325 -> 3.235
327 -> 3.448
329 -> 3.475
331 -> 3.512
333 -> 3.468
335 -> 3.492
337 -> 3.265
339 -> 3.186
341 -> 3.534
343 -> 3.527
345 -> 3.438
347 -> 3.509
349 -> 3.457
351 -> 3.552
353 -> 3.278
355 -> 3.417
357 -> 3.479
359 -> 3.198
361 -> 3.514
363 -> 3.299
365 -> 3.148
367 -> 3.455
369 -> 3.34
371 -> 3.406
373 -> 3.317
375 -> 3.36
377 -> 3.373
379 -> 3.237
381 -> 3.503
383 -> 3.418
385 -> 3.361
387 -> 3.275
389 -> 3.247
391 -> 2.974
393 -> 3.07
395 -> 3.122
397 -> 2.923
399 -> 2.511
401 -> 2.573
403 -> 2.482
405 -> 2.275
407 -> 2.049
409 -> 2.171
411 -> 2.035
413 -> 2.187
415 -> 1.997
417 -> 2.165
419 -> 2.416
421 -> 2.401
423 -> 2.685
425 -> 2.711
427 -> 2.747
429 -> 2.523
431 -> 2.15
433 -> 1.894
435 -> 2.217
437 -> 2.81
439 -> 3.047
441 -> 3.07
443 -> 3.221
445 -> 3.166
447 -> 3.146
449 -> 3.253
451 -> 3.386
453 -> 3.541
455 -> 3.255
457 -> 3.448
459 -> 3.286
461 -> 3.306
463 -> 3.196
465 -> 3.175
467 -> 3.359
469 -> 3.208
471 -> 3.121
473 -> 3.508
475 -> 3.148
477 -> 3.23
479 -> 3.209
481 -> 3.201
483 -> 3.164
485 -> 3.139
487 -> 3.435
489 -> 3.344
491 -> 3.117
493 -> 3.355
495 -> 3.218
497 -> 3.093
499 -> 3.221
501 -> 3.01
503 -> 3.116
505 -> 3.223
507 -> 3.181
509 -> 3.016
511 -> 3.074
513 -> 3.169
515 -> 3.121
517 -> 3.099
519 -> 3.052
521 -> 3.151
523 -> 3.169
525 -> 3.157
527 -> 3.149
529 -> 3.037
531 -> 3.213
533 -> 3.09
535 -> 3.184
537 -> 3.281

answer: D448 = 4.0 keV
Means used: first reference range 3.4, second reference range 3.23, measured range 3.01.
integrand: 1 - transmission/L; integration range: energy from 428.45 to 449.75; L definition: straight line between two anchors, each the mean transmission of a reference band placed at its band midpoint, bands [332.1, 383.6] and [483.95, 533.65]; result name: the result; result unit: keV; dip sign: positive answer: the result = 3.2 keV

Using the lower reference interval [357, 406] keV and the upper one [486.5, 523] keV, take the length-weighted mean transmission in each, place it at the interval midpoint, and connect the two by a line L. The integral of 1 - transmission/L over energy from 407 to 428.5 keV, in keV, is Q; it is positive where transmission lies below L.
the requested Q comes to 5.5 keV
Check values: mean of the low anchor 3.15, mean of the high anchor 3.16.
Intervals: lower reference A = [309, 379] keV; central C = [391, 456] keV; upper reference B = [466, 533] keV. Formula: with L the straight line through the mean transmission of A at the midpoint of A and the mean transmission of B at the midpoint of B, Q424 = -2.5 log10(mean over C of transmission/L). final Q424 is 0.220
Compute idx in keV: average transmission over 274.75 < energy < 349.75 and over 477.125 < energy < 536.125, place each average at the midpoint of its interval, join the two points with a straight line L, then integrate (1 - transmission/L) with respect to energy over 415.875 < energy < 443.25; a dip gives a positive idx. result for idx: 5.7 keV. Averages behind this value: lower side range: 3.34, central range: 2.56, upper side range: 3.16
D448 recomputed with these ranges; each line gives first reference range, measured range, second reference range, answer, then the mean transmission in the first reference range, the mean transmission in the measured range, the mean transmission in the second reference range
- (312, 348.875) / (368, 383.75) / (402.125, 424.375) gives -3.5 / 3.37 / 3.37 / 2.27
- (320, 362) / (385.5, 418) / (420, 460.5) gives 5.5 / 3.4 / 2.58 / 2.9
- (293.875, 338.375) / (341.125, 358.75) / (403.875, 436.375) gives -2.7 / 3.32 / 3.45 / 2.3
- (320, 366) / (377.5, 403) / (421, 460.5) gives 0.6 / 3.38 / 3.08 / 2.92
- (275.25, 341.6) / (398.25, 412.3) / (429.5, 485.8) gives 3.9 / 3.32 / 2.29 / 3.1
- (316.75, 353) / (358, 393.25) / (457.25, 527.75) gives 0.3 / 3.39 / 3.31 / 3.19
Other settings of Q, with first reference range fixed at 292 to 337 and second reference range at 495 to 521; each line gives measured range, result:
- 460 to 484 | -0.6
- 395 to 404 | 1.5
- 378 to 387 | -0.3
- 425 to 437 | 3.1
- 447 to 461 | -0.7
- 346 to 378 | -1.1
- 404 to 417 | 4.4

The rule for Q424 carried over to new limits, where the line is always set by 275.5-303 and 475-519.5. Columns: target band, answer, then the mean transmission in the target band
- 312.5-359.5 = -0.04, 3.38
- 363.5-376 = -0.03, 3.34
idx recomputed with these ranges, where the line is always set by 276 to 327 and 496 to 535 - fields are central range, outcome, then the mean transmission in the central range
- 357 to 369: -0.4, 3.34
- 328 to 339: -0.5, 3.42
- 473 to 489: -0.5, 3.24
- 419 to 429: 1.9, 2.6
